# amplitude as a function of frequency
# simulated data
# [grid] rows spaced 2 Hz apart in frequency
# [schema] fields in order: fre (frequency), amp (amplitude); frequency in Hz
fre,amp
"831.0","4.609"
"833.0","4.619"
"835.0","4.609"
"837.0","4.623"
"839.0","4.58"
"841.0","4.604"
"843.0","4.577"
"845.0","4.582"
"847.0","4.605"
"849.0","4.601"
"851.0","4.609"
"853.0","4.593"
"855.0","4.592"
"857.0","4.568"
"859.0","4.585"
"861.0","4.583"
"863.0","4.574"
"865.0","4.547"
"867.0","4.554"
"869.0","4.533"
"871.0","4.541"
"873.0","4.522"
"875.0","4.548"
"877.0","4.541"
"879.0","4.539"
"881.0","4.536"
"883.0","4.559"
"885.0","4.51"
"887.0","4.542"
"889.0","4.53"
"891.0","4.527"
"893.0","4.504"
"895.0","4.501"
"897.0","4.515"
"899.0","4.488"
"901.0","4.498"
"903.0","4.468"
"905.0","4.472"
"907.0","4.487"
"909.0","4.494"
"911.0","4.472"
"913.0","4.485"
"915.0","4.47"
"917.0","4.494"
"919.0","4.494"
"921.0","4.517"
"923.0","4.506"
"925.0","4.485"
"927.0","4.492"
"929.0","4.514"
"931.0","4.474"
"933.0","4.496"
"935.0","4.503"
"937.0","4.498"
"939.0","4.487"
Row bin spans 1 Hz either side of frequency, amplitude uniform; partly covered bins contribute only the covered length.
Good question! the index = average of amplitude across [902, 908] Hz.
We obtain 4.48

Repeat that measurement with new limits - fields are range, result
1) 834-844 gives 4.6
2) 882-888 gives 4.54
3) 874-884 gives 4.54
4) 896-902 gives 4.5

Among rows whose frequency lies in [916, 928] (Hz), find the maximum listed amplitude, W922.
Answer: 4.517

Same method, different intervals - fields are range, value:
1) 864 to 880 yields 4.554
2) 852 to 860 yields 4.593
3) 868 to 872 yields 4.541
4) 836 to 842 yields 4.623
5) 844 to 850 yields 4.605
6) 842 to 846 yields 4.582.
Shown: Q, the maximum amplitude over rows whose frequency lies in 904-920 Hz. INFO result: 4.494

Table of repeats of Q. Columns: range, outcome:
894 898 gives 4.515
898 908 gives 4.498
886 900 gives 4.542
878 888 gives 4.559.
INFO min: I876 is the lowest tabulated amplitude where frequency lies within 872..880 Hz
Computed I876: 4.522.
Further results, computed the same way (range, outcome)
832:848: 4.577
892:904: 4.468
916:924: 4.494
